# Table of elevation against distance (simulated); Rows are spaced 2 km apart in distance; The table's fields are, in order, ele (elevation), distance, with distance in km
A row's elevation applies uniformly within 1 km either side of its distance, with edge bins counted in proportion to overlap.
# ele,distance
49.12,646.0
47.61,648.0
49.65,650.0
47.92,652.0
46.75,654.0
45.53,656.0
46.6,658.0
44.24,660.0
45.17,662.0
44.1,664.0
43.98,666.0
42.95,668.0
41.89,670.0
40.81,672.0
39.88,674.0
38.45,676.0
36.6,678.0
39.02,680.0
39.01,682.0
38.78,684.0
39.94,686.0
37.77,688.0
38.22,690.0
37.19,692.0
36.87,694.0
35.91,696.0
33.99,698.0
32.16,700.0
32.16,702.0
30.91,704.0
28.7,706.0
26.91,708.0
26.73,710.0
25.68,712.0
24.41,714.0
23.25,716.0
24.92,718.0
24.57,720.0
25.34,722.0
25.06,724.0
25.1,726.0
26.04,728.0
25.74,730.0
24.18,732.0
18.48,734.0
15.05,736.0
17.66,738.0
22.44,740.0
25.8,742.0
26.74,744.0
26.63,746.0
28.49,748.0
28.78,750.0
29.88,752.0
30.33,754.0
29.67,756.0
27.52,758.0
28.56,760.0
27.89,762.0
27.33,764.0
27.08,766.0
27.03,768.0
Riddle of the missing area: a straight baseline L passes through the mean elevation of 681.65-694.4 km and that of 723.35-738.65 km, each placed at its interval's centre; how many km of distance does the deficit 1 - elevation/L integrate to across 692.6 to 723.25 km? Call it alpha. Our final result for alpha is 2.01 km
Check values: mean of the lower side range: 38.3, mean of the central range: 28.9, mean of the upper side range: 22.2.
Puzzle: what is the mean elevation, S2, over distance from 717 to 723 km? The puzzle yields 24.9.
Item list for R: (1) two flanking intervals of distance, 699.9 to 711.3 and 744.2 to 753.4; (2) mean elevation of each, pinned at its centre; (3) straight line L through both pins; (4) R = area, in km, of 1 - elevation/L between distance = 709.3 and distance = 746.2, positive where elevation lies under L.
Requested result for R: 6.4 km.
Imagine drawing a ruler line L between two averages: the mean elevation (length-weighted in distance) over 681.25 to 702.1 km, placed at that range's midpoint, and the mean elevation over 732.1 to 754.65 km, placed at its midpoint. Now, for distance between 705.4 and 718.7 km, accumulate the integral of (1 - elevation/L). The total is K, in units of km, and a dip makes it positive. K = 2.6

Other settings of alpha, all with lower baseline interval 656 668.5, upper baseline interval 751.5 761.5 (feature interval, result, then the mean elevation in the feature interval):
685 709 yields 2.9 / 34.2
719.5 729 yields 2.5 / 25.3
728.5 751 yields 5.7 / 23.7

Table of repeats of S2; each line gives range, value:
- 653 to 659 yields 46.3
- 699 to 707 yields 31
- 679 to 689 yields 38.9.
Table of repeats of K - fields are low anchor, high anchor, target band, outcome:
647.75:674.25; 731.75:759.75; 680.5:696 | 0.2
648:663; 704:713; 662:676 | -0.2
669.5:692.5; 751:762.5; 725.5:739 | 4.5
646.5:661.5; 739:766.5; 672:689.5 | 1.2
